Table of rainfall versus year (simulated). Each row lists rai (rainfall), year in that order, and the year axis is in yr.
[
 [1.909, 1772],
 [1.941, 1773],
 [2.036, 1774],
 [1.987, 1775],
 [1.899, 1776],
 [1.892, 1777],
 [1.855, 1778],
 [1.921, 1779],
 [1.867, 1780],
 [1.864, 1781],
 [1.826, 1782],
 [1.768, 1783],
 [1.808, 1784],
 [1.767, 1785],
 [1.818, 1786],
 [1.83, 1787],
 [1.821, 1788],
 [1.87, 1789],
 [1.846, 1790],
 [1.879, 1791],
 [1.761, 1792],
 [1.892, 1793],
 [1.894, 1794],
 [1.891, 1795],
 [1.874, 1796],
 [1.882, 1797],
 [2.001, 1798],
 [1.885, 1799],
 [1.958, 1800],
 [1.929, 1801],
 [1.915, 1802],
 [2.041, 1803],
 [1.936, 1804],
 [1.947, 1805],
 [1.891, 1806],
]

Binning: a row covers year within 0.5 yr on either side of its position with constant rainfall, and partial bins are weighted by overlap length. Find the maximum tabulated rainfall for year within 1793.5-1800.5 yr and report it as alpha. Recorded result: 2.001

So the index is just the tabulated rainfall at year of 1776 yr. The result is 1.899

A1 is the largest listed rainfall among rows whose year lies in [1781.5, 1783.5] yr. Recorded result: 1.826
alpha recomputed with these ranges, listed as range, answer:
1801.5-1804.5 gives 2.041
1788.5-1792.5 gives 1.879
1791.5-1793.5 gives 1.892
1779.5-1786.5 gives 1.867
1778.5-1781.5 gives 1.921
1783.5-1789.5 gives 1.87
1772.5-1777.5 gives 2.036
